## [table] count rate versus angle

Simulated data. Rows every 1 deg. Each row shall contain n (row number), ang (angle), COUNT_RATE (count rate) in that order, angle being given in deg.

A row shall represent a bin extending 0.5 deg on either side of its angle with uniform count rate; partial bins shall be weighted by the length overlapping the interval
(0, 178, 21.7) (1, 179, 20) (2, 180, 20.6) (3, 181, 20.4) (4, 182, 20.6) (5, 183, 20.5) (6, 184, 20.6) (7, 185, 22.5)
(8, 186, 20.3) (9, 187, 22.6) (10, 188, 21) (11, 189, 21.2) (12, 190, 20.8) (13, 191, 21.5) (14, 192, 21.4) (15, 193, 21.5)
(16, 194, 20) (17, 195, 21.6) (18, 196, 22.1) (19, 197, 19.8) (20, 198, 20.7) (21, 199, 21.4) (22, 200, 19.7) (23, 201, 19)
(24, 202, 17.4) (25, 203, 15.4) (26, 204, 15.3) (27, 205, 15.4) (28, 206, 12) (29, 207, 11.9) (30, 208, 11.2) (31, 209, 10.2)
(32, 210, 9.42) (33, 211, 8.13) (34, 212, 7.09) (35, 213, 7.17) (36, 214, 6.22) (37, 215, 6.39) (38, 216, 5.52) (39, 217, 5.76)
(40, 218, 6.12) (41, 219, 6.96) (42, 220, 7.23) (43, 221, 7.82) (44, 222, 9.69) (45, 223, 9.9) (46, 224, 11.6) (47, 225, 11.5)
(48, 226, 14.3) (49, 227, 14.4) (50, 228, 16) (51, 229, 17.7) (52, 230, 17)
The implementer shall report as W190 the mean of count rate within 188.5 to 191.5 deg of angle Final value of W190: 21.2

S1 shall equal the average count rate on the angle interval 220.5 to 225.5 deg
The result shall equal 10.1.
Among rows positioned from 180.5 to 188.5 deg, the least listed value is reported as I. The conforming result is 20.3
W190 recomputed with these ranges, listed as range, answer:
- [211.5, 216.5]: 6.48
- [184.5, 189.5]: 21.5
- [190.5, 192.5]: 21.4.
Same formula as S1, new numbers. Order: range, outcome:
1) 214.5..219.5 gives 6.15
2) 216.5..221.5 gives 6.78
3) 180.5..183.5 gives 20.5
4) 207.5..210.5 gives 10.3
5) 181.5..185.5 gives 21.1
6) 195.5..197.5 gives 21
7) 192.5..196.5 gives 21.3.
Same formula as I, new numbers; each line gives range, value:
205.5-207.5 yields 11.9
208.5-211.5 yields 8.13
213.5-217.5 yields 5.52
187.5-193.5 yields 20.8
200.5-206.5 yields 12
